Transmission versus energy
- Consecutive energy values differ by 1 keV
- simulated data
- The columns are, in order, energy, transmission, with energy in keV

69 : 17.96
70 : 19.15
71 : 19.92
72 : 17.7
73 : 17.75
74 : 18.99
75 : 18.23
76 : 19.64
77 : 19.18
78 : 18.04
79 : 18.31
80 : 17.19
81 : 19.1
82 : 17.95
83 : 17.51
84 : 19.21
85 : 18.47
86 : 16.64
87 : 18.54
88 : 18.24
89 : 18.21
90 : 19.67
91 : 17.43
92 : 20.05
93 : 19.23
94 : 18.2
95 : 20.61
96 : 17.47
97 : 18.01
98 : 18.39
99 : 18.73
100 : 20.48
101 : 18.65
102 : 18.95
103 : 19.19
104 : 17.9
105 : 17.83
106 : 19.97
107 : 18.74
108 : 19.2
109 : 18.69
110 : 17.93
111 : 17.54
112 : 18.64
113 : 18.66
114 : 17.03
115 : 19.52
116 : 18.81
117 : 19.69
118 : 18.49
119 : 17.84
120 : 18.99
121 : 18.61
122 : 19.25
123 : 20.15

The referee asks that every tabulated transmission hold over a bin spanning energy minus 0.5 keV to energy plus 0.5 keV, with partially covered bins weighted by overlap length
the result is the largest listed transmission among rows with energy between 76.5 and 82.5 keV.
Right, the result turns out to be 19.18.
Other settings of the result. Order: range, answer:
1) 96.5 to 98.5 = 18.39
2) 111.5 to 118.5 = 19.69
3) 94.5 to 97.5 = 20.61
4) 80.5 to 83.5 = 19.1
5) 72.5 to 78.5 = 19.64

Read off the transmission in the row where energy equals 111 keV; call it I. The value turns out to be 17.54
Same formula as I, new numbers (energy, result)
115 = 19.52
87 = 18.54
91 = 17.43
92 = 20.05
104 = 17.9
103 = 19.19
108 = 19.2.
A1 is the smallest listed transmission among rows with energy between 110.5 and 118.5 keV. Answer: 17.03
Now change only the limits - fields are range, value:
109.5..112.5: 17.54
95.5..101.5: 17.47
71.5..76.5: 17.7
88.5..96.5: 17.43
